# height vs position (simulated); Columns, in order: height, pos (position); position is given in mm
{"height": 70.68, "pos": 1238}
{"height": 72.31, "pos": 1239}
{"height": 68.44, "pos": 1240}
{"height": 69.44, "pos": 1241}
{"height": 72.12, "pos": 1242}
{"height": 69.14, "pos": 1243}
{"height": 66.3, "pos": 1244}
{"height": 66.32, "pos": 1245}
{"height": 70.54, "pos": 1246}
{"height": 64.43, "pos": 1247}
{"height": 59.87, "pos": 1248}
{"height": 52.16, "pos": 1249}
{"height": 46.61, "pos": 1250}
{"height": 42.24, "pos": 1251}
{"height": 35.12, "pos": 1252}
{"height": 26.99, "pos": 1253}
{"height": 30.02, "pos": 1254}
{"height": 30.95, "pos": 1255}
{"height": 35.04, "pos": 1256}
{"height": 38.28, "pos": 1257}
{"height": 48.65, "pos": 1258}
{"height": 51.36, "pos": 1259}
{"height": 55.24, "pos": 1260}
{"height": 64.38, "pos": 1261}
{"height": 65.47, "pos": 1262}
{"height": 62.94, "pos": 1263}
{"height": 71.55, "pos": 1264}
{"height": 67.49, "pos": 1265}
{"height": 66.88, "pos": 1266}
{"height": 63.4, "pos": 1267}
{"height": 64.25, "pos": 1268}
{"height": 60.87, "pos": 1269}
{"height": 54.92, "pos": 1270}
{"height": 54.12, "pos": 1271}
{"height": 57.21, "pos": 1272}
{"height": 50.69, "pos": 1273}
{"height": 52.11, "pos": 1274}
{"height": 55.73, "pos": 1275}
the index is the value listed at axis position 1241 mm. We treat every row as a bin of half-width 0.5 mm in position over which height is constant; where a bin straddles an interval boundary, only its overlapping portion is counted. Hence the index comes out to 69.44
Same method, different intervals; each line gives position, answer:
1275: 55.73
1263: 62.94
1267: 63.4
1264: 71.55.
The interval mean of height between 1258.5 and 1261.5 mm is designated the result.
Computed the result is 57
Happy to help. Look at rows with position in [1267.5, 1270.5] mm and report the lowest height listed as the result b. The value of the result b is 54.92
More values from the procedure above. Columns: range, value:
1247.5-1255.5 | 26.99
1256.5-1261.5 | 38.28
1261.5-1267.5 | 62.94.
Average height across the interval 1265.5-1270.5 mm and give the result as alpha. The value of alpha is 62.1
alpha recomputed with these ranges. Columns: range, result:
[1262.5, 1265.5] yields 67.3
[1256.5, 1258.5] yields 43.5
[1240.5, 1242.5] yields 70.8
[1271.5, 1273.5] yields 54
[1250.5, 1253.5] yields 34.8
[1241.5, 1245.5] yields 68.5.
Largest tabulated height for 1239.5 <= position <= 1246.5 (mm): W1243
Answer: 72.12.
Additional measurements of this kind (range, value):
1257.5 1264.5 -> 71.55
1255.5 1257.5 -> 38.28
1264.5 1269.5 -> 67.49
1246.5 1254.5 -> 64.43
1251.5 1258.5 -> 48.65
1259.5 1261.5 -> 64.38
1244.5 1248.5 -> 70.54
